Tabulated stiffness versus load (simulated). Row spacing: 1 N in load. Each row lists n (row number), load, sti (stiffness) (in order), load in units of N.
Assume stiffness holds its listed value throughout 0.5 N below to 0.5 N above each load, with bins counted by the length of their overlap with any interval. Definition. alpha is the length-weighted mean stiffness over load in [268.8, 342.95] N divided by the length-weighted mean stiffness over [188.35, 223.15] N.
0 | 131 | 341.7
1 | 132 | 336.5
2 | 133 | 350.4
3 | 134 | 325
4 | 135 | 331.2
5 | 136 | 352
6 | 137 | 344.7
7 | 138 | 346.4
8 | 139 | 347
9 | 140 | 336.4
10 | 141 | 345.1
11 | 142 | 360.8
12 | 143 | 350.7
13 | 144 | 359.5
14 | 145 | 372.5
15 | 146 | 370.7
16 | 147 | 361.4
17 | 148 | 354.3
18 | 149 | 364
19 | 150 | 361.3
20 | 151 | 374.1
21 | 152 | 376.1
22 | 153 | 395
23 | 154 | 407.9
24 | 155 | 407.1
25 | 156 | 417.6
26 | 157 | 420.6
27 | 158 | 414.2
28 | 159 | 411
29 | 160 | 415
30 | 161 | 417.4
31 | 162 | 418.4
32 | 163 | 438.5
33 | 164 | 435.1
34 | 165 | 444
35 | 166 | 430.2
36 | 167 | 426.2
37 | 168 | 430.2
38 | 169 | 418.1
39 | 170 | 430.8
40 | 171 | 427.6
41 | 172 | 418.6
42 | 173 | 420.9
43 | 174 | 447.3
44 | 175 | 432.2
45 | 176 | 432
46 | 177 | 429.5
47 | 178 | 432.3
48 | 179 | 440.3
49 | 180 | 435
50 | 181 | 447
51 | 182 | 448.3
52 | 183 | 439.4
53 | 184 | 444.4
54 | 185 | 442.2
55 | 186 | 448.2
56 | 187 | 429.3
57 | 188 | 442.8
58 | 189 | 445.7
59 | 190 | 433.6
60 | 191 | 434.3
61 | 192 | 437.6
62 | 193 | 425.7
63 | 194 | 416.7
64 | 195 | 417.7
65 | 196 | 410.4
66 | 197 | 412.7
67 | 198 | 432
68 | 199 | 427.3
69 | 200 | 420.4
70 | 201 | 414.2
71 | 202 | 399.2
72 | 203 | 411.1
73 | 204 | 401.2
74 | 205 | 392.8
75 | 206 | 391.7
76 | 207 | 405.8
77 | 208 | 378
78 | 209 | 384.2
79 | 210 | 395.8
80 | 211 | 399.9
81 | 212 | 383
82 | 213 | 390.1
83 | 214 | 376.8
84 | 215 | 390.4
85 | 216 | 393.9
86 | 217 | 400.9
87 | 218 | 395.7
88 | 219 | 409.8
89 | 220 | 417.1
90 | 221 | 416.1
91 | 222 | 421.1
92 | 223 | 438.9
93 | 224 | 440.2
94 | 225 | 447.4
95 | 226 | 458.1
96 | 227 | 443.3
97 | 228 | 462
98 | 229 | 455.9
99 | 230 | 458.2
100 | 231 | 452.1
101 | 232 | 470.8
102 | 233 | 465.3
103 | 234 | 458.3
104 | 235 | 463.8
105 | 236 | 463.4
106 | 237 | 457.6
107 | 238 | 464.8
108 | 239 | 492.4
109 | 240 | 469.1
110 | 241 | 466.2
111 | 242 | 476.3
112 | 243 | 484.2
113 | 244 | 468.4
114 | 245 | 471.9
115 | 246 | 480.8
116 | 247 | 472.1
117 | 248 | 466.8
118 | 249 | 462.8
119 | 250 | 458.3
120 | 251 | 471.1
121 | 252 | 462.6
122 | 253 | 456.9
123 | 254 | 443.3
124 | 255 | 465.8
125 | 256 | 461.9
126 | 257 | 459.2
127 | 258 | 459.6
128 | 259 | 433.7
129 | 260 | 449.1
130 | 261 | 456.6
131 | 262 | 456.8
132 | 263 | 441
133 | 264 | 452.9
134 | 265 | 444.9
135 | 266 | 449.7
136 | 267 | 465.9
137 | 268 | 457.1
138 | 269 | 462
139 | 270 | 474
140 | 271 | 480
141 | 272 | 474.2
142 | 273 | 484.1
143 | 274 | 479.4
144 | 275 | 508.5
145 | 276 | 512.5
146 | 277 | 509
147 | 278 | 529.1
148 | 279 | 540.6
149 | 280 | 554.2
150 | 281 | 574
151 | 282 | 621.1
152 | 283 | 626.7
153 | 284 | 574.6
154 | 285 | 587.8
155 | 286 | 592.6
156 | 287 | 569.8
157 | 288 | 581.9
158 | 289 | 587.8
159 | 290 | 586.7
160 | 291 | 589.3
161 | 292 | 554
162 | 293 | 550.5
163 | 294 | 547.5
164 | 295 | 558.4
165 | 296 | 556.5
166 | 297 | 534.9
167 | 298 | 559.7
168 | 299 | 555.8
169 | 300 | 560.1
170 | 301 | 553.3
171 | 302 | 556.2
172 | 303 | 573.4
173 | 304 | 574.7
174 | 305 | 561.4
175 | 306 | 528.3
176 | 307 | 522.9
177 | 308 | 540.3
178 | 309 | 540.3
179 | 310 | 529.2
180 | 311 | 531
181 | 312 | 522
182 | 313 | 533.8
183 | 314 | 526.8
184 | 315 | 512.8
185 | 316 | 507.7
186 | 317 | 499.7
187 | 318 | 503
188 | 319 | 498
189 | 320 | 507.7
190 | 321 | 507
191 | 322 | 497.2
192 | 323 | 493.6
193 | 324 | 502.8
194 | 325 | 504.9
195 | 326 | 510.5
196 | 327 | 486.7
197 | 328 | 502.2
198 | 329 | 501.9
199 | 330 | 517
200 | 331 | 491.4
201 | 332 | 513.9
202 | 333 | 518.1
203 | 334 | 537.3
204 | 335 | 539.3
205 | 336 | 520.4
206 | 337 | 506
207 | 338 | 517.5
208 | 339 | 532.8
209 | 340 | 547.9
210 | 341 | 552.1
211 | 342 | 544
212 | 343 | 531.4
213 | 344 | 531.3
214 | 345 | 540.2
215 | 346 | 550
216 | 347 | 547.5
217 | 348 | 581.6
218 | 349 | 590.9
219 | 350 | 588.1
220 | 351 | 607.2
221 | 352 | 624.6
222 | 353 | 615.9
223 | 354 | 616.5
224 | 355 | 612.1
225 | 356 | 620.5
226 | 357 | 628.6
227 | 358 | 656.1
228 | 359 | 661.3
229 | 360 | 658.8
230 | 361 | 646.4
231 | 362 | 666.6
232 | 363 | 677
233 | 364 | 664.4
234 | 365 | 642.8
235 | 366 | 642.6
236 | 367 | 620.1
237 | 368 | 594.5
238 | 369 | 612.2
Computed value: 1.30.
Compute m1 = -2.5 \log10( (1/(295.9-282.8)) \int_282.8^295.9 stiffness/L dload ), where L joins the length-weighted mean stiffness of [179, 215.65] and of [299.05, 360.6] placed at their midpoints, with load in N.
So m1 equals -0.14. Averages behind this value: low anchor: 417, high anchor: 546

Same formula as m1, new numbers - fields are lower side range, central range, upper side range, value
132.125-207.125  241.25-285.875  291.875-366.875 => 0.01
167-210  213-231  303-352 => 0.06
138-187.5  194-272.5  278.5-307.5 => 0.13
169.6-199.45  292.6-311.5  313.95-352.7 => -0.08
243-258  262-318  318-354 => -0.07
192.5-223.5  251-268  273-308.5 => 0.10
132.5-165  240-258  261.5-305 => 0.06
